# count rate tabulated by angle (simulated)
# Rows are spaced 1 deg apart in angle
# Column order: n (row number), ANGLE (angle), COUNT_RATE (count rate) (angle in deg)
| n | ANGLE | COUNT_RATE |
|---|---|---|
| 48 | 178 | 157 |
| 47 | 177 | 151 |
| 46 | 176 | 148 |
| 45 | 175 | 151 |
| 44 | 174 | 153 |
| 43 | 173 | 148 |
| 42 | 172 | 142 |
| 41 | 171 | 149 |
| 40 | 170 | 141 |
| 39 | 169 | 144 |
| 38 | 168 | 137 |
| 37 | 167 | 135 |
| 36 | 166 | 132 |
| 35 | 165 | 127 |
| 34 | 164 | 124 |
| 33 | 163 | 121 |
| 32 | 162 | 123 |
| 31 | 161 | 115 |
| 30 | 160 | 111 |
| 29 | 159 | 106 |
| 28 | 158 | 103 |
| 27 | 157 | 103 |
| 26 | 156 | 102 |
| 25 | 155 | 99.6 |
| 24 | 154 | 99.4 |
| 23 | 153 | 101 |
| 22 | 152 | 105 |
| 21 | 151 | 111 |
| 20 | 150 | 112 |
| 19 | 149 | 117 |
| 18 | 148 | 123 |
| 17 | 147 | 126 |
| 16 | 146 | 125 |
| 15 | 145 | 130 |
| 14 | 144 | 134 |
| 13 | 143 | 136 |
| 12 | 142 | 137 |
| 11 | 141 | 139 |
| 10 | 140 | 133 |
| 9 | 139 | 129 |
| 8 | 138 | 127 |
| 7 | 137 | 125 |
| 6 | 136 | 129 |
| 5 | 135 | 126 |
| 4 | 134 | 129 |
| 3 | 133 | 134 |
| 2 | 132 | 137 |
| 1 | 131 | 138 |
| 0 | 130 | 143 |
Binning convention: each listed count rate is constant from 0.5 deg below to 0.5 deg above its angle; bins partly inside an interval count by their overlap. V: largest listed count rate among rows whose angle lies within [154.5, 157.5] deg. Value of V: 103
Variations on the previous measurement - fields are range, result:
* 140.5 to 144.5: 139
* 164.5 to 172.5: 149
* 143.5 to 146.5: 134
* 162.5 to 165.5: 127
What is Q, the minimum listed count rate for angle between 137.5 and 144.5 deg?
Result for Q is 127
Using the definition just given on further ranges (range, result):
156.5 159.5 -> 103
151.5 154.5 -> 99.4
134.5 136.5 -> 126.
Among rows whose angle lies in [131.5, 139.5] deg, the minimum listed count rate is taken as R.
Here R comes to 125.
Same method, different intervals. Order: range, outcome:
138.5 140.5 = 129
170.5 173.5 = 142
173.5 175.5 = 151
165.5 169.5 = 132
